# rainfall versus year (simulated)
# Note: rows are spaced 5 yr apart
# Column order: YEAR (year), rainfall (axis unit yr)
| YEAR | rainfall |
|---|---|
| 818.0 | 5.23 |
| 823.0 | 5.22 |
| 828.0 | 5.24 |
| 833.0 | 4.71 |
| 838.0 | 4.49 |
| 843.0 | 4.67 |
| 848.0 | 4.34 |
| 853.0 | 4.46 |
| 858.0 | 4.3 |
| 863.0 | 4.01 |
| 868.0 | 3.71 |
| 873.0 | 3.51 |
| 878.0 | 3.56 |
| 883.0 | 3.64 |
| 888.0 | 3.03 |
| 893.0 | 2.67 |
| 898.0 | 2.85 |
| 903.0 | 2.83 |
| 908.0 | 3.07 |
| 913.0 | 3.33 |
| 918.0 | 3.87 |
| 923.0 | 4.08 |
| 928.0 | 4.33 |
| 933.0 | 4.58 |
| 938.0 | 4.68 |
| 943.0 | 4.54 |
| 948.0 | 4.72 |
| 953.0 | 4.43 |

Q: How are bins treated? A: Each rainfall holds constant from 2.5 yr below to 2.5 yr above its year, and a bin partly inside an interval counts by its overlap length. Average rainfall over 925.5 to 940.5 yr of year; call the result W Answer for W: 4.53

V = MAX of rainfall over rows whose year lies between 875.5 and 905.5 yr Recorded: 3.64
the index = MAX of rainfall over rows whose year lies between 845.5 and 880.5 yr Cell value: 4.46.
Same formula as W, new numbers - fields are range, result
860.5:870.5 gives 3.86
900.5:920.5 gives 3.27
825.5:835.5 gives 4.97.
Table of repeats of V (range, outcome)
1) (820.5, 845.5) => 5.24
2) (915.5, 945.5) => 4.68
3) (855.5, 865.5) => 4.3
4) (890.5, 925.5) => 4.08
